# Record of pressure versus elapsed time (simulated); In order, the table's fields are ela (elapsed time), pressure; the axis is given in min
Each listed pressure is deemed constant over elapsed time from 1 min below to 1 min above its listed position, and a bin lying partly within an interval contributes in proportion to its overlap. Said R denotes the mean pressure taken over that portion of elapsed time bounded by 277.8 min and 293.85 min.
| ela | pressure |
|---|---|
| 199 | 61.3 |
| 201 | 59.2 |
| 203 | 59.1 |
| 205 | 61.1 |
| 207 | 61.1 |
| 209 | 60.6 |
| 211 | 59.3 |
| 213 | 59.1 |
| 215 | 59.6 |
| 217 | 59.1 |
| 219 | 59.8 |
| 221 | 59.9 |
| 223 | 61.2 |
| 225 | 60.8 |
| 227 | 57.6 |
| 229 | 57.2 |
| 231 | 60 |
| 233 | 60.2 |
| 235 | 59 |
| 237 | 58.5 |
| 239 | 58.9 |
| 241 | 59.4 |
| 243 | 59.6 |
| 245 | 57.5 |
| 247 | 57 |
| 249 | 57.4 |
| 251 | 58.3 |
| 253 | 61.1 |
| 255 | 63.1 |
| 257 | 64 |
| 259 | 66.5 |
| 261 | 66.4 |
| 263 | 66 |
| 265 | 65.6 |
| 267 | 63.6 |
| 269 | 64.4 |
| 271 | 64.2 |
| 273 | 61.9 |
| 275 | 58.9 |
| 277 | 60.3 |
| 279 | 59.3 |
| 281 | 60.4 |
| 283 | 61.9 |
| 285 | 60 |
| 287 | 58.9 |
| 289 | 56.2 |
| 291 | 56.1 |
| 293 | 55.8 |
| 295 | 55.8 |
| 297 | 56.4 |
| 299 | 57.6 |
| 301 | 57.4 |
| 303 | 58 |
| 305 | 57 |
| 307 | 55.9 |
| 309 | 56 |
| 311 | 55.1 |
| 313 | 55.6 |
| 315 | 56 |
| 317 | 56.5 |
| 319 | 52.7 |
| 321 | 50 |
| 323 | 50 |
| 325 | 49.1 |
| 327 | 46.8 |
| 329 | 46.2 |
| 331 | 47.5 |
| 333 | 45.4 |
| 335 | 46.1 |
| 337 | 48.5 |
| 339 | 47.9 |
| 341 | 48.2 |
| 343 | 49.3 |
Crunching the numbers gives 58.6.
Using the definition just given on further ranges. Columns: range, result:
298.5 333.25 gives 53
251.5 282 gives 63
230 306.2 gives 60.1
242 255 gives 58.8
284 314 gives 56.8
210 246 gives 59.3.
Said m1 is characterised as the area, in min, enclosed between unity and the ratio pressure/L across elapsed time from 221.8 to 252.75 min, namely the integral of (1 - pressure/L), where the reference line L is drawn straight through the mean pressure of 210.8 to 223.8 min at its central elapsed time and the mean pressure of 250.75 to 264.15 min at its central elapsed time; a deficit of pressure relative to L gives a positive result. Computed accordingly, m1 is 1.5 min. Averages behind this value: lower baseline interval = 59.7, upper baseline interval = 63.9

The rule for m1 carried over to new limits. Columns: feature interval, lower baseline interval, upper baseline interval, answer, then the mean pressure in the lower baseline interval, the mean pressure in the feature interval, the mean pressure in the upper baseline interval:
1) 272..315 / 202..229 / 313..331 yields -3.6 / 59.8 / 57.8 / 51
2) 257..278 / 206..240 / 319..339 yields -3.5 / 59.5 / 63.8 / 48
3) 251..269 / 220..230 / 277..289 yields -1.4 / 59.3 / 64.2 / 59.8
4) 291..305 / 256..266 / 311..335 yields 0.0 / 65.7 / 56.8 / 50.5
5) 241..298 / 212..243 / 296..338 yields -4.5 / 59.4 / 60.6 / 52.6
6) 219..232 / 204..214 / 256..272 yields 0.5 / 60.2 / 59.5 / 65.1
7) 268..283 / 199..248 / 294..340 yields -1.6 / 59.4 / 61.4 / 52.5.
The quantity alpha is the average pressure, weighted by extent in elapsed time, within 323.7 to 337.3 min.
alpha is 47.1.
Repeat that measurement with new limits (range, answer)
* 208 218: 59.5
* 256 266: 65.7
